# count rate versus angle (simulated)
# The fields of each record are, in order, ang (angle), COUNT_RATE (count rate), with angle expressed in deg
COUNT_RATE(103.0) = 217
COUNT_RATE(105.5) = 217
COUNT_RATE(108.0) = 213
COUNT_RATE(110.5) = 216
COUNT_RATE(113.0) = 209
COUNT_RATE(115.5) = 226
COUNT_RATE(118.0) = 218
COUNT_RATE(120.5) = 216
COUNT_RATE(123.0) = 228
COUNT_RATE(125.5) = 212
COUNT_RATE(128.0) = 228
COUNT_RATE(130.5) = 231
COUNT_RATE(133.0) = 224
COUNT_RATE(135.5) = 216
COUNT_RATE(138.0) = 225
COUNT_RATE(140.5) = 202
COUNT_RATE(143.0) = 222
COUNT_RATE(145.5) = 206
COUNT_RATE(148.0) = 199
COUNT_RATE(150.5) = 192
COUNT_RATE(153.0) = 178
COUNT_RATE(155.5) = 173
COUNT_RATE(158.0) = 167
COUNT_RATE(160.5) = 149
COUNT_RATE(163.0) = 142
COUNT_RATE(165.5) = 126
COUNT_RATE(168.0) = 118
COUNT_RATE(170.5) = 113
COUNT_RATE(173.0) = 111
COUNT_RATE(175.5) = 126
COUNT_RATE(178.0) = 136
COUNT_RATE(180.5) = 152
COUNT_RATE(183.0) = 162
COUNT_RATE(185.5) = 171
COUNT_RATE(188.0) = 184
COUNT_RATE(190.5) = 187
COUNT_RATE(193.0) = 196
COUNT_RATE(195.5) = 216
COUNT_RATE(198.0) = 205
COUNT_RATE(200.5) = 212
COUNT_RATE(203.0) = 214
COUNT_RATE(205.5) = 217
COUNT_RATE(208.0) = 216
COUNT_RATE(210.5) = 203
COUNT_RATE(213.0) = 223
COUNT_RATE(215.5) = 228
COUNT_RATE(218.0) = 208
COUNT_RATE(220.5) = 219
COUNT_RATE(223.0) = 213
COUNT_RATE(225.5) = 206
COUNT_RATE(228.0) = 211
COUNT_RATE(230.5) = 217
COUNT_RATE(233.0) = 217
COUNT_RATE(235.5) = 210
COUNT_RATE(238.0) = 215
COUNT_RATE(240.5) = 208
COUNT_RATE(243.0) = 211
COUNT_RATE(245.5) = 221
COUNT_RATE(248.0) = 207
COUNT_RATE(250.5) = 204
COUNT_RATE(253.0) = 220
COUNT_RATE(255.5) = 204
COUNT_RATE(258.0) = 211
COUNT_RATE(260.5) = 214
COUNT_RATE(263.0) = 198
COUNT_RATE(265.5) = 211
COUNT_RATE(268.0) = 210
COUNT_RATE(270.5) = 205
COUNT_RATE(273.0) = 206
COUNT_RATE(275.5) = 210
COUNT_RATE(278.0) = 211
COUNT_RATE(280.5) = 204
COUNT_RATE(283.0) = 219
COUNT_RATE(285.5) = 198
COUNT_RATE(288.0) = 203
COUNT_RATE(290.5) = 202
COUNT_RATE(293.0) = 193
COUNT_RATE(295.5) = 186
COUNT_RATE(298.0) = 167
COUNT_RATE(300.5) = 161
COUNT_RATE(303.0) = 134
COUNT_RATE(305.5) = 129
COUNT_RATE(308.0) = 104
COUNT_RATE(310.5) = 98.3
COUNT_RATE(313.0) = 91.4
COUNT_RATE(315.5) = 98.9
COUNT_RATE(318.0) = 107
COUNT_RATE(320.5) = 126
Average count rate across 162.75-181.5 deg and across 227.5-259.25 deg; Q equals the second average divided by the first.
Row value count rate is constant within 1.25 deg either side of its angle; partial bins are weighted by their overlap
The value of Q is 1.67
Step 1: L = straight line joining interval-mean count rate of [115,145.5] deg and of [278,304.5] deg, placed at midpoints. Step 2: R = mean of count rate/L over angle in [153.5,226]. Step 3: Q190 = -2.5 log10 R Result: 0.16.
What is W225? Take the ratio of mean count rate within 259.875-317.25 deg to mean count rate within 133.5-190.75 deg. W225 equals 1.0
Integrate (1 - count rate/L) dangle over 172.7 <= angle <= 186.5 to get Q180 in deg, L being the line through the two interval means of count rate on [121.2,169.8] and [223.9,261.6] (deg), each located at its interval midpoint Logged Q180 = 3.7 deg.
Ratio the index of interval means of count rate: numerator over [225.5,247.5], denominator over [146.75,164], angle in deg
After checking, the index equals 1.2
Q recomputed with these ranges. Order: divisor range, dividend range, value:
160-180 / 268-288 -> 1.62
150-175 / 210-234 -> 1.48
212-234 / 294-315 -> 0.62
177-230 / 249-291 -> 1.04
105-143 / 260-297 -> 0.93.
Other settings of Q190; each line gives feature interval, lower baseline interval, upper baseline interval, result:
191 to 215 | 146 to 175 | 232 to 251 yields -0.15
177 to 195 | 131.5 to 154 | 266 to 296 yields 0.20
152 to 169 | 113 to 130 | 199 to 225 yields 0.40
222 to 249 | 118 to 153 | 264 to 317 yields -0.13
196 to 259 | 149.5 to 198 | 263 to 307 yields -0.22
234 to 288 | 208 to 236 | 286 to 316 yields -0.15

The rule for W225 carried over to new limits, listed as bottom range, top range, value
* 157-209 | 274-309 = 1.08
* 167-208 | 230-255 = 1.24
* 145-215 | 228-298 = 1.18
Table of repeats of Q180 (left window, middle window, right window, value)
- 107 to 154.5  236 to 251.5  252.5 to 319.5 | -2.0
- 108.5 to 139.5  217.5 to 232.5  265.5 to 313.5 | -1.4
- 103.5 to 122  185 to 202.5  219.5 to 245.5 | 1.3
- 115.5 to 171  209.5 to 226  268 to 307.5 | -2.2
